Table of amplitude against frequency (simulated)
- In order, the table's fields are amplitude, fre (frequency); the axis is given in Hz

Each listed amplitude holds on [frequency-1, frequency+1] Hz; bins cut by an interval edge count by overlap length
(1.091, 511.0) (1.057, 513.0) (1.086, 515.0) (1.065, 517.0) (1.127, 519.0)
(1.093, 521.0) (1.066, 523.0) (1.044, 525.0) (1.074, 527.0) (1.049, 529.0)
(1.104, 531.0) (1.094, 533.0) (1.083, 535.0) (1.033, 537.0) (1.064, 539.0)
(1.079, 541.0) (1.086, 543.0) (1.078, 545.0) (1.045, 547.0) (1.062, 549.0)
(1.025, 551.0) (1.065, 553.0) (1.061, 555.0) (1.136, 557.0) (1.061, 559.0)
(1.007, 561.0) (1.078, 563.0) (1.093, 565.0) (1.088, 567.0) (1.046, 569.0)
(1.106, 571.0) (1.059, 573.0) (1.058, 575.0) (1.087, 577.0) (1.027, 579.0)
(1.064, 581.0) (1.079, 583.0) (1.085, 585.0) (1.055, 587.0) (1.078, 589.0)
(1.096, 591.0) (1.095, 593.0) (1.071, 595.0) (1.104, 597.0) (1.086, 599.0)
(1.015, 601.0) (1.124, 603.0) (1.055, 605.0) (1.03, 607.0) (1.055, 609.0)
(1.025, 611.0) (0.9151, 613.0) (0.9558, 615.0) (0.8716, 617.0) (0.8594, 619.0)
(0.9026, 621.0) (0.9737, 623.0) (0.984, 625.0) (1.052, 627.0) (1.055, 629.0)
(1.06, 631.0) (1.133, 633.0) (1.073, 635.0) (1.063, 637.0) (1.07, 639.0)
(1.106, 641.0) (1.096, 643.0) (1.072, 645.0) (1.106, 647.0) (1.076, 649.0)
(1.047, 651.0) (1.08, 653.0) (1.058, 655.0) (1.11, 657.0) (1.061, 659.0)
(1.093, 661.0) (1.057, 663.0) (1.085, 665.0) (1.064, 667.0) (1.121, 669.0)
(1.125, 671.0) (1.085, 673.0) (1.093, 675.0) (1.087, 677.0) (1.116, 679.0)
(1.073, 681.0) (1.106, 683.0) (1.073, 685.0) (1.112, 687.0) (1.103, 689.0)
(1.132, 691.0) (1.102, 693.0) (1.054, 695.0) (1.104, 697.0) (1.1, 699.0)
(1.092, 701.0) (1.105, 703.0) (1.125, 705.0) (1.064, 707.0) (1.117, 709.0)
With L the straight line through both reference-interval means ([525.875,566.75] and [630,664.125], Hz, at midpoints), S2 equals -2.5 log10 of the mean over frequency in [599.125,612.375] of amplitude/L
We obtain 0.03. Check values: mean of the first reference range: 1.07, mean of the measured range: 1.05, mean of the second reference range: 1.08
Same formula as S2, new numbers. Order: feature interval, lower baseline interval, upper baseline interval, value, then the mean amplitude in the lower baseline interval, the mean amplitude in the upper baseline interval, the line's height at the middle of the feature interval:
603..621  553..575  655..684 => 0.11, 1.07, 1.09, 1.08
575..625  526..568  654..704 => 0.05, 1.07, 1.09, 1.08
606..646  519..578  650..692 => 0.07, 1.07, 1.09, 1.08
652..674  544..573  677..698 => 0.01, 1.07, 1.1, 1.09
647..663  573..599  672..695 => 0.01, 1.07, 1.1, 1.09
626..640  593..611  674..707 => 0.01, 1.07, 1.1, 1.08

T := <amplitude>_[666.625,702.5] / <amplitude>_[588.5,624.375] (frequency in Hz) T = 1.1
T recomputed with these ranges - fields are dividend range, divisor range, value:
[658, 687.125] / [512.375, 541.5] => 1.01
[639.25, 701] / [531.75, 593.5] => 1.02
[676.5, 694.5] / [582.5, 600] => 1.01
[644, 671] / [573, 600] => 1.01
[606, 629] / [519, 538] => 0.90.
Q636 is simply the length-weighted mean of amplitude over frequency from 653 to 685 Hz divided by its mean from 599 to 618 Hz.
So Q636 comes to 1.1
